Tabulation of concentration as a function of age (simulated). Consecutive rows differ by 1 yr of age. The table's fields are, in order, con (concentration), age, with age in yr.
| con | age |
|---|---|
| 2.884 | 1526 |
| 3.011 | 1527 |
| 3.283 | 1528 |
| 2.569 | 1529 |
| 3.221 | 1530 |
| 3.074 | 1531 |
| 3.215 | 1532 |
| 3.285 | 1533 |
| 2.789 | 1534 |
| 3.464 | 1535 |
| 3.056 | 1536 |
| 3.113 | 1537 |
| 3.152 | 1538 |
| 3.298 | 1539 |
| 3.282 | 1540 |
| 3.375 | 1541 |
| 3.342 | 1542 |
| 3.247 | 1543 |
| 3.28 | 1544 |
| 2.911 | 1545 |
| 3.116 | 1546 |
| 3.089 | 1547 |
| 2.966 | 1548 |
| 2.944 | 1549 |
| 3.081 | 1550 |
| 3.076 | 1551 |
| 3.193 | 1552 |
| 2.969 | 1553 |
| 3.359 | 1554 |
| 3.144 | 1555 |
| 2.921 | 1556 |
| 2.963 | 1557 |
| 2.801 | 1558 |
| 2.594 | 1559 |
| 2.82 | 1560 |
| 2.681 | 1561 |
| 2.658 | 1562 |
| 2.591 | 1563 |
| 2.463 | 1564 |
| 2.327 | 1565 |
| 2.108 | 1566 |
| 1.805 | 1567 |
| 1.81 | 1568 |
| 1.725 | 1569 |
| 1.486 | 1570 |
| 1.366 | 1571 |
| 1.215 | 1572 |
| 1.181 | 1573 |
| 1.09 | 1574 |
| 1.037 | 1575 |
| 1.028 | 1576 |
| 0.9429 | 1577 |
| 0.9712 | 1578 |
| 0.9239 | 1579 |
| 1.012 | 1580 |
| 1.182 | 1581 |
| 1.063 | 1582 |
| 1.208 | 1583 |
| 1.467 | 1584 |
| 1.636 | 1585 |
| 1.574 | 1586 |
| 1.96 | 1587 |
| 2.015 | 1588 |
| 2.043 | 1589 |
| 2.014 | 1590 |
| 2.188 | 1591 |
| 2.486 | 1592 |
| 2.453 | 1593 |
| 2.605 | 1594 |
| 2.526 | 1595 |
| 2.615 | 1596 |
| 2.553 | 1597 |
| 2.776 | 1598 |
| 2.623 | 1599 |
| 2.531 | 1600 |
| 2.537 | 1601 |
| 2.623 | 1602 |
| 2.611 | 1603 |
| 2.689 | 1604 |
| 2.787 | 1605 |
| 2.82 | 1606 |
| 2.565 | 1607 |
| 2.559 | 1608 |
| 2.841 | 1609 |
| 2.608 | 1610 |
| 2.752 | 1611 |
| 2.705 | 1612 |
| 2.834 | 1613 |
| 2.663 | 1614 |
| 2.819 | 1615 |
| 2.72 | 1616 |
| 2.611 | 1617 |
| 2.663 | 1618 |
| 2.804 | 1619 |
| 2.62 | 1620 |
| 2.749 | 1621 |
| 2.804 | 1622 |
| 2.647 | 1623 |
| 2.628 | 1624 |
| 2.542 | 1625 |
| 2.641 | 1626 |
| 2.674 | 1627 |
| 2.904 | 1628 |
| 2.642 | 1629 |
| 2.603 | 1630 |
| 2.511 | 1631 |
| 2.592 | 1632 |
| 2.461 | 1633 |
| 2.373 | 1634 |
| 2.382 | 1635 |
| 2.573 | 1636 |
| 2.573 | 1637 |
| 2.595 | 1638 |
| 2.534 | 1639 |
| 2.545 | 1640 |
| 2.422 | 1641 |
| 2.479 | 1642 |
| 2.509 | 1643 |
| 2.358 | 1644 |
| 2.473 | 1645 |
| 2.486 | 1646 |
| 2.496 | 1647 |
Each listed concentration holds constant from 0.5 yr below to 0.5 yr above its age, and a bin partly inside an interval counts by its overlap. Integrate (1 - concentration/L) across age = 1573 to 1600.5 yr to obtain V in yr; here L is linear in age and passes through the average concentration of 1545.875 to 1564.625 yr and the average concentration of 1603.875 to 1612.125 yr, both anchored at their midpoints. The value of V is 9.8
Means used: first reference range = 2.91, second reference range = 2.7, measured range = 1.79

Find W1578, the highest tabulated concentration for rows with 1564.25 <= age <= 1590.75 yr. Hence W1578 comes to 2.327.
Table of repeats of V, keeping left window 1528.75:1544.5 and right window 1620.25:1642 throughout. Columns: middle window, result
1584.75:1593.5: 2.4 yr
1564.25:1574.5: 4.6 yr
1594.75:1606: 0.6 yr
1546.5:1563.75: 0.8 yr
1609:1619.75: -0.1 yr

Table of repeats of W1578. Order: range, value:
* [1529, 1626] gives 3.464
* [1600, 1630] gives 2.904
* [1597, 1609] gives 2.841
